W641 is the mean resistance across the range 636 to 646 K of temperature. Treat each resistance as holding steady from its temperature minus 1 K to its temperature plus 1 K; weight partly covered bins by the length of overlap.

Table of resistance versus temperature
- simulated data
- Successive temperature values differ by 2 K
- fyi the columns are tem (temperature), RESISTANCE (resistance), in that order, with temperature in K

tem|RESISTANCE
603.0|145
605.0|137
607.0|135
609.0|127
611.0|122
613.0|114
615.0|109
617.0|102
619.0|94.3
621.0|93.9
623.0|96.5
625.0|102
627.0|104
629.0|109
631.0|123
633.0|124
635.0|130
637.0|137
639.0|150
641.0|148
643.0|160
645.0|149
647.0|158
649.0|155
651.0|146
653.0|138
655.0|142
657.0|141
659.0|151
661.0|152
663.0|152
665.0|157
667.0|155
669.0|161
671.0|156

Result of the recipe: 149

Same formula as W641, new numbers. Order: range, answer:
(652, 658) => 140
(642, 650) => 156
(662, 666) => 154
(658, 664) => 152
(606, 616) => 121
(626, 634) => 115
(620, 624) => 95.2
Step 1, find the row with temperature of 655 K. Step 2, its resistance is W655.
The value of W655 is 142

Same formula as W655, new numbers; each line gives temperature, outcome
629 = 109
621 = 93.9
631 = 123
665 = 157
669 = 161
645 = 149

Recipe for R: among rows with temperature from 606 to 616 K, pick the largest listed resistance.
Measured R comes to 135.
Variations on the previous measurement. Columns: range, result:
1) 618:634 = 124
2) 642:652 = 160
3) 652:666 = 157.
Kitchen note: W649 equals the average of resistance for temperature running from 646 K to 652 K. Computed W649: 153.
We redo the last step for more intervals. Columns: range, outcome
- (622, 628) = 101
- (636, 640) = 144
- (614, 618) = 106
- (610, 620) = 108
